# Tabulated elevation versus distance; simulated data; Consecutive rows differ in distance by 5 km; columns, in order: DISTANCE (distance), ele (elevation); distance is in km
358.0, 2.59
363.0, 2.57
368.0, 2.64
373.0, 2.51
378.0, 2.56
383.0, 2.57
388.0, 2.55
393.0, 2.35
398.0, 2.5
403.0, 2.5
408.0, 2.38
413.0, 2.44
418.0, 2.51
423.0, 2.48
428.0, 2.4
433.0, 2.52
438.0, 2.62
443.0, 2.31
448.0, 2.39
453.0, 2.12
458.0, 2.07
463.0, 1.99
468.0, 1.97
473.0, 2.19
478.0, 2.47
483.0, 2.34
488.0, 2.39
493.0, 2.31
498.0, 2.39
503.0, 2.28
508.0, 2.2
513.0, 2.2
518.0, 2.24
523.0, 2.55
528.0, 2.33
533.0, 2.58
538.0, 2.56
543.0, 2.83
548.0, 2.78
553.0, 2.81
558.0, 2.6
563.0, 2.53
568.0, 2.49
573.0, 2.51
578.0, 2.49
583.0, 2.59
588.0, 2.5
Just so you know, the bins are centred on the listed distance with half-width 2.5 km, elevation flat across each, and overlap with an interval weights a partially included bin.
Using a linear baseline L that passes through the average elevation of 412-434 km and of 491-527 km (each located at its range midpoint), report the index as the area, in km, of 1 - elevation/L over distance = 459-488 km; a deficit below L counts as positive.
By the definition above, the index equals 2.1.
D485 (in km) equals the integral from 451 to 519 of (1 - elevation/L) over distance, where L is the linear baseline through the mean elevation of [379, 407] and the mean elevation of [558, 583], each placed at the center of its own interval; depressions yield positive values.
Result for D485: 7.64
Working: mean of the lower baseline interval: 2.49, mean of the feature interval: 2.23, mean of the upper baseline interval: 2.52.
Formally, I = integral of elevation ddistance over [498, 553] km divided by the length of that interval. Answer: 2.47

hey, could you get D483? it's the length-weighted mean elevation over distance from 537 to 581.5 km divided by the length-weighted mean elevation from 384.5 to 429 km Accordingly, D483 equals 1.07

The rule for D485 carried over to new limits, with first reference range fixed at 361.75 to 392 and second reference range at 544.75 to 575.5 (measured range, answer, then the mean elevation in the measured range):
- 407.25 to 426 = 0.82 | 2.46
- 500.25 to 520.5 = 2.91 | 2.23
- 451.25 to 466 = 3.04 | 2.05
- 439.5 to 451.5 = 1.06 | 2.35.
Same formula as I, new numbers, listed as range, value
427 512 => 2.29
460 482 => 2.17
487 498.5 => 2.36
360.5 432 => 2.5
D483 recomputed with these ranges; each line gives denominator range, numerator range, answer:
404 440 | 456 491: 0.89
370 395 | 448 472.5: 0.83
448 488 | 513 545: 1.13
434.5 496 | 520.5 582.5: 1.14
